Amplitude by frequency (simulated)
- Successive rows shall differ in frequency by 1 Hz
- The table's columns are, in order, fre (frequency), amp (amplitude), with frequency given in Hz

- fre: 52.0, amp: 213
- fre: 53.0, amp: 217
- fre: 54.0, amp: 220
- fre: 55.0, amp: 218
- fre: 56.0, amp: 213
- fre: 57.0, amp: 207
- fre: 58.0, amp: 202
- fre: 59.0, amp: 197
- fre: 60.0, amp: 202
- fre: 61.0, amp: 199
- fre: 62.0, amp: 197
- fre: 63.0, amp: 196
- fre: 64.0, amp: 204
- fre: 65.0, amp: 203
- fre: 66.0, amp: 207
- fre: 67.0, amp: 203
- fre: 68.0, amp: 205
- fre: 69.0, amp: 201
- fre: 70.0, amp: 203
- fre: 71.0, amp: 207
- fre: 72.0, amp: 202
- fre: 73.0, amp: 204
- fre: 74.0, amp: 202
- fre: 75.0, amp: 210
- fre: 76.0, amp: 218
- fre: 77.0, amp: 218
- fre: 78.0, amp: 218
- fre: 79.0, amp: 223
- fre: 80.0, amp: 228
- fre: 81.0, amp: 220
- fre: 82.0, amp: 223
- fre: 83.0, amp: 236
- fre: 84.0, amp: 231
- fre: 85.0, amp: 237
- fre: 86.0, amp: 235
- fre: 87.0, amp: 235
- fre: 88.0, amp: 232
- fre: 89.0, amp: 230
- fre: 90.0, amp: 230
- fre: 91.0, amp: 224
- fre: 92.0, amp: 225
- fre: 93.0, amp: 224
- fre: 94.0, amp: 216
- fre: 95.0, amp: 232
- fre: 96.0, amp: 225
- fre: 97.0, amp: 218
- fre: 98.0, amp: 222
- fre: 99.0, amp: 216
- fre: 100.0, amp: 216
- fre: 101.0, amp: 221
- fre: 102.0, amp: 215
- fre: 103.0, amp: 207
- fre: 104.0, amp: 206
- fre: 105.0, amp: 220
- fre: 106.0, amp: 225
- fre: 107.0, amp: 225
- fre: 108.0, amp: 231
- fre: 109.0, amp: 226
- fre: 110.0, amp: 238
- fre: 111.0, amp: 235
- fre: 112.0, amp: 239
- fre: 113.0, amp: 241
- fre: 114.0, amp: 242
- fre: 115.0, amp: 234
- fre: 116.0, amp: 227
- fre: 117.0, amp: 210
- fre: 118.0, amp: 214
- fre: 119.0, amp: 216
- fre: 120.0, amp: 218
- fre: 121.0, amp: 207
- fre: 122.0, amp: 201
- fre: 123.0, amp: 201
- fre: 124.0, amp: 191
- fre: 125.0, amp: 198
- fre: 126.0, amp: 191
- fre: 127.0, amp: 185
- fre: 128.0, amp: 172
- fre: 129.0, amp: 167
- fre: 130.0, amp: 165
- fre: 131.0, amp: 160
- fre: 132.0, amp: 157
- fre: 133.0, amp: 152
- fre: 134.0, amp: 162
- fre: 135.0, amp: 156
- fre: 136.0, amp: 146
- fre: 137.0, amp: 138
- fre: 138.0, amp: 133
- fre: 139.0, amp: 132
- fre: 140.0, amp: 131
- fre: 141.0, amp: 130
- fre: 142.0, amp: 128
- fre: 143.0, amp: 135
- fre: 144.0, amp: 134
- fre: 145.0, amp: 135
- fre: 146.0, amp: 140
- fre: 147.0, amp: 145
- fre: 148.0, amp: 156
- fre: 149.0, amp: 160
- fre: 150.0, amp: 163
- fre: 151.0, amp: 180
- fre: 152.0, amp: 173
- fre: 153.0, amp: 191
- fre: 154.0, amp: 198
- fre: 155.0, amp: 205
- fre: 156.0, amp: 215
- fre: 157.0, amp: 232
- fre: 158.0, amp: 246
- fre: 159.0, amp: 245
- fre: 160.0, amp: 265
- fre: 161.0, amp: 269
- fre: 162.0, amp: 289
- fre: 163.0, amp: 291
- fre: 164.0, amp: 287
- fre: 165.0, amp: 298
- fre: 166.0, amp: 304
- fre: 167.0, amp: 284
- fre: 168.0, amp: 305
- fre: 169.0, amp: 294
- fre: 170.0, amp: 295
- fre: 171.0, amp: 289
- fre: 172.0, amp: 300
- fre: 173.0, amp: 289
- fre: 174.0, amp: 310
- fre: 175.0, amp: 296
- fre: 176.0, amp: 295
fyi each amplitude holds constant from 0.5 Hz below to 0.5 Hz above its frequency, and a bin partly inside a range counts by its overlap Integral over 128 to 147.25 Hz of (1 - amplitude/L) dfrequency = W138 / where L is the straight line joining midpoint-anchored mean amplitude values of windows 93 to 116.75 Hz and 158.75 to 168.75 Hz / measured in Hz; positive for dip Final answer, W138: 8.4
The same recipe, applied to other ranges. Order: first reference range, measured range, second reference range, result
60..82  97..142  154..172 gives 8.2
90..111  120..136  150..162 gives 3.1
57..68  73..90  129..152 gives -3.3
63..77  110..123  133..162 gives -2.5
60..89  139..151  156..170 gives 5.5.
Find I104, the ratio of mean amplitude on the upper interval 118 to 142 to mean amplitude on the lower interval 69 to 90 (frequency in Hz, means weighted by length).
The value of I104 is 0.77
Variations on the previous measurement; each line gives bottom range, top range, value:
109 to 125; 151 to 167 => 1.12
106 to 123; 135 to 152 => 0.64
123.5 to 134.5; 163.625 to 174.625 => 1.71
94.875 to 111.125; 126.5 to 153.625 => 0.69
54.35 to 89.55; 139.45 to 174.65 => 1.05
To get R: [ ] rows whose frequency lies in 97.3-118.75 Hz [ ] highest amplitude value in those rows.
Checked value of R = 242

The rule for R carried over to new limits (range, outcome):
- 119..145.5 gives 218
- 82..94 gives 237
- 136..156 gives 215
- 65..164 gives 291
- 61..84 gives 236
